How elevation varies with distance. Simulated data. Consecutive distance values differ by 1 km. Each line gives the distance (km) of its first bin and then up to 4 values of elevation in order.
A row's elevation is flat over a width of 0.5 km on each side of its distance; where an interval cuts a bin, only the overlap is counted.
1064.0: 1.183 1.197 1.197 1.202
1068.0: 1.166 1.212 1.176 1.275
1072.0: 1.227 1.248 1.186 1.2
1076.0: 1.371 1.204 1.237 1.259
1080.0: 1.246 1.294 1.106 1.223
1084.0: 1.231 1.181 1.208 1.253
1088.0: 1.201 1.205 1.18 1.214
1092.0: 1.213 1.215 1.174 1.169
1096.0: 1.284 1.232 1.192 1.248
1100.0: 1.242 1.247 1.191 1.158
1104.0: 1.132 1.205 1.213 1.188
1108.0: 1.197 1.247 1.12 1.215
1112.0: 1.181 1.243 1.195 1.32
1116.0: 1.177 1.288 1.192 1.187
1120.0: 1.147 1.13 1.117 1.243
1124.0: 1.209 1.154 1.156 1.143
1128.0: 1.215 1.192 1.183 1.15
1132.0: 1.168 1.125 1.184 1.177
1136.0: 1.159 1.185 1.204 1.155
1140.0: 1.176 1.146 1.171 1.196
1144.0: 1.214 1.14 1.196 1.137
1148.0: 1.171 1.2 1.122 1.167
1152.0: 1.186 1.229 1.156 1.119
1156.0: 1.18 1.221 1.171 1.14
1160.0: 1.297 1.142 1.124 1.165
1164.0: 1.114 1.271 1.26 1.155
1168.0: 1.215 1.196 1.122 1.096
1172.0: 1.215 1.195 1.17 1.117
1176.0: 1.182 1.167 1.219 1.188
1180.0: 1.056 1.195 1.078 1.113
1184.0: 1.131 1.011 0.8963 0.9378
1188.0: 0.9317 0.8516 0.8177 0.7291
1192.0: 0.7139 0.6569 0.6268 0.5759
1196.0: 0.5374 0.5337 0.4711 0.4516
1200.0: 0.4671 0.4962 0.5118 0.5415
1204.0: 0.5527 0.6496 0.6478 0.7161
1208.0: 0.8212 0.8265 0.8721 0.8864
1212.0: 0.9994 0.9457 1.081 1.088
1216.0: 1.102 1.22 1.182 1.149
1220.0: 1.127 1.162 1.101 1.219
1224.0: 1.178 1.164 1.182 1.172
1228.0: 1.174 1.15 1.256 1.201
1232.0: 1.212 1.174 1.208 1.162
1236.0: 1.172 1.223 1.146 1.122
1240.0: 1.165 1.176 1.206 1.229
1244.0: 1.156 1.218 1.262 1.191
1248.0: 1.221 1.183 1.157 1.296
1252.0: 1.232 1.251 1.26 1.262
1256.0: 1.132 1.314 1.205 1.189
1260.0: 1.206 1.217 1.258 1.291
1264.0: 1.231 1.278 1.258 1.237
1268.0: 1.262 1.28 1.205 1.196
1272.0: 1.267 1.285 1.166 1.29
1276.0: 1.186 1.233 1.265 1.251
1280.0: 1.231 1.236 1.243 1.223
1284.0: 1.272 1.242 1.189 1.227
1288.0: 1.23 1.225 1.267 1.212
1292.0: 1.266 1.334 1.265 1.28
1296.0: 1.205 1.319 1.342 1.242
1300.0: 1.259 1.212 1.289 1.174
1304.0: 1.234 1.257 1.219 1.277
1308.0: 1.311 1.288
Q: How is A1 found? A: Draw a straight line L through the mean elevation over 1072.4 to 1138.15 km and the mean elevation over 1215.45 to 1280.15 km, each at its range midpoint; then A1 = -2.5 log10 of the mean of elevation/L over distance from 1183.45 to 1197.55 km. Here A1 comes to 0.47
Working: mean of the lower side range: 1.2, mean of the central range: 0.782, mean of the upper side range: 1.21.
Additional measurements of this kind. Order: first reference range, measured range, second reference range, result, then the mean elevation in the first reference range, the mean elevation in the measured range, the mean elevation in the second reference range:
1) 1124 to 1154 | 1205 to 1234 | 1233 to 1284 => 0.134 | 1.17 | 1.07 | 1.22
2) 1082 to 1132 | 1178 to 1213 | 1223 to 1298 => 0.469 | 1.2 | 0.788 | 1.22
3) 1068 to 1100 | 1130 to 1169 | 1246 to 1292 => 0.045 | 1.22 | 1.18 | 1.24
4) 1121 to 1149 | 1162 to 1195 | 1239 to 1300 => 0.138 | 1.17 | 1.05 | 1.24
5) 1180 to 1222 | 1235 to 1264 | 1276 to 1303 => -0.140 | 0.842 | 1.21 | 1.25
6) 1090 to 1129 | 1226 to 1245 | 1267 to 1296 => 0.042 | 1.2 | 1.18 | 1.24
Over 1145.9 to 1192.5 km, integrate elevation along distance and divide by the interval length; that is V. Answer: 1.12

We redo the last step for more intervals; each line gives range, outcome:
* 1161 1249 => 1.02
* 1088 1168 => 1.19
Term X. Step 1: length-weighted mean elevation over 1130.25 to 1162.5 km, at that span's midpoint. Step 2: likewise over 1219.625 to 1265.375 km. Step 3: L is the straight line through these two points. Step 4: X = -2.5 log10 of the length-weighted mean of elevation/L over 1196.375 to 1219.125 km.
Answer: 0.45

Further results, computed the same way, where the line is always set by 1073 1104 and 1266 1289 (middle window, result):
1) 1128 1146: 0.044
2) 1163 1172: 0.042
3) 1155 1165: 0.046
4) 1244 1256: 0.010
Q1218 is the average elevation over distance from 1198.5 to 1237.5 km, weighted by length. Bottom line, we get 0.986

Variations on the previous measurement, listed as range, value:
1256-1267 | 1.24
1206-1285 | 1.17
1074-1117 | 1.22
